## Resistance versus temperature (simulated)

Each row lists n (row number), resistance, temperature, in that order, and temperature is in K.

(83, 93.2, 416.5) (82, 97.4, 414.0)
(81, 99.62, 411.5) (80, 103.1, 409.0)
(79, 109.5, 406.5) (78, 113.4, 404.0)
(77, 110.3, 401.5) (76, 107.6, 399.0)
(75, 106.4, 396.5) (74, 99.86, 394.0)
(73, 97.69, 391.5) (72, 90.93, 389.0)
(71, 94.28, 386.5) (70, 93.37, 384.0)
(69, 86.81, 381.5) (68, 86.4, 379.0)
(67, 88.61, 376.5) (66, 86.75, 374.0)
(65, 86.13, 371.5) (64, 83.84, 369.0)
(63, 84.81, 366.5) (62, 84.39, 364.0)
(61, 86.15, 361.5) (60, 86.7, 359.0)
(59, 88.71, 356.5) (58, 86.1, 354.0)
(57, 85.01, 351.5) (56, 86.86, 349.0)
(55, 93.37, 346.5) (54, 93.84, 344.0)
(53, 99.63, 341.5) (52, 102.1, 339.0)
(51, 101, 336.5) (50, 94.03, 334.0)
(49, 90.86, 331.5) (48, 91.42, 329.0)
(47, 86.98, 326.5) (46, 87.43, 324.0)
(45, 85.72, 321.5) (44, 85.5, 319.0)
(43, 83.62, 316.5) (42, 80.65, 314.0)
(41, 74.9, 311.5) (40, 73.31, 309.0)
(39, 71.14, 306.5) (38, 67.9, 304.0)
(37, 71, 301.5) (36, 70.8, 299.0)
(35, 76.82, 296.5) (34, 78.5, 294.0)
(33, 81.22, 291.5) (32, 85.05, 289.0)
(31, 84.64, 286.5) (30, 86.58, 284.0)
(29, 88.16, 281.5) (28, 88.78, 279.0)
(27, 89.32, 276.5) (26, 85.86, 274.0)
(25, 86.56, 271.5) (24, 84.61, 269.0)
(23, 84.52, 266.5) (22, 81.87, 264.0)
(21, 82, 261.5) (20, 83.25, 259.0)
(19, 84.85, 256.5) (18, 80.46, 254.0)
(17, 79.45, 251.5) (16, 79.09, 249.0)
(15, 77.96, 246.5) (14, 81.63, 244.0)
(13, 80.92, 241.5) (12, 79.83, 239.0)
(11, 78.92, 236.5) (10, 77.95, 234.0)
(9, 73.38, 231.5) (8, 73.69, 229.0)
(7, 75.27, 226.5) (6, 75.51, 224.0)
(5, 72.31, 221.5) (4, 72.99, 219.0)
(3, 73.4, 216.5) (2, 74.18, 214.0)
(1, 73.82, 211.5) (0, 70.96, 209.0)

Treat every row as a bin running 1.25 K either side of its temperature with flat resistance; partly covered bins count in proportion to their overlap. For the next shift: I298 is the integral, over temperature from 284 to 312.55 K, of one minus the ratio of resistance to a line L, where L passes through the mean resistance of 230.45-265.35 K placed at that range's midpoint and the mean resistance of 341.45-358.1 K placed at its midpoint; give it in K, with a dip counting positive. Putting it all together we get 2.8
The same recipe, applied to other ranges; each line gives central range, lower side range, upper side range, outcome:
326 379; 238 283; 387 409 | 3.9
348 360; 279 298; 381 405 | 0.9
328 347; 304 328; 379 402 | -2.3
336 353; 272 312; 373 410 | -0.9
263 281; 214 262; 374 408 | -0.8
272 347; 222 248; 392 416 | 3.8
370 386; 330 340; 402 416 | 2.0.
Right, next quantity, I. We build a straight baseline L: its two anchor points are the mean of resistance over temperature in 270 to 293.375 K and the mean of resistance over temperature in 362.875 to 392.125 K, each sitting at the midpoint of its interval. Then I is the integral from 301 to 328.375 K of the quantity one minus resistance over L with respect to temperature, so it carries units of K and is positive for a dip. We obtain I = 2.4 K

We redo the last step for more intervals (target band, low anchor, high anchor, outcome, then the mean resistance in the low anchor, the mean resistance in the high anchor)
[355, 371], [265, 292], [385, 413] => 2.0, 86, 103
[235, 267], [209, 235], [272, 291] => -0.3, 74.1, 86.7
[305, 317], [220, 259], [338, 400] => 1.3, 78.2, 91.3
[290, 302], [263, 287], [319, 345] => 1.7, 86.2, 92.9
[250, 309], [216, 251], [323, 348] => 2.2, 76.8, 94.1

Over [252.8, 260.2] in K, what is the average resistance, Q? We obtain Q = 82.9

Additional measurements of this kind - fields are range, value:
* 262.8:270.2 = 83.7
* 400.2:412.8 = 107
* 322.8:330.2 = 88.6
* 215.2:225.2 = 73.5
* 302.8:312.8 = 71.9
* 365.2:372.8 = 84.9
